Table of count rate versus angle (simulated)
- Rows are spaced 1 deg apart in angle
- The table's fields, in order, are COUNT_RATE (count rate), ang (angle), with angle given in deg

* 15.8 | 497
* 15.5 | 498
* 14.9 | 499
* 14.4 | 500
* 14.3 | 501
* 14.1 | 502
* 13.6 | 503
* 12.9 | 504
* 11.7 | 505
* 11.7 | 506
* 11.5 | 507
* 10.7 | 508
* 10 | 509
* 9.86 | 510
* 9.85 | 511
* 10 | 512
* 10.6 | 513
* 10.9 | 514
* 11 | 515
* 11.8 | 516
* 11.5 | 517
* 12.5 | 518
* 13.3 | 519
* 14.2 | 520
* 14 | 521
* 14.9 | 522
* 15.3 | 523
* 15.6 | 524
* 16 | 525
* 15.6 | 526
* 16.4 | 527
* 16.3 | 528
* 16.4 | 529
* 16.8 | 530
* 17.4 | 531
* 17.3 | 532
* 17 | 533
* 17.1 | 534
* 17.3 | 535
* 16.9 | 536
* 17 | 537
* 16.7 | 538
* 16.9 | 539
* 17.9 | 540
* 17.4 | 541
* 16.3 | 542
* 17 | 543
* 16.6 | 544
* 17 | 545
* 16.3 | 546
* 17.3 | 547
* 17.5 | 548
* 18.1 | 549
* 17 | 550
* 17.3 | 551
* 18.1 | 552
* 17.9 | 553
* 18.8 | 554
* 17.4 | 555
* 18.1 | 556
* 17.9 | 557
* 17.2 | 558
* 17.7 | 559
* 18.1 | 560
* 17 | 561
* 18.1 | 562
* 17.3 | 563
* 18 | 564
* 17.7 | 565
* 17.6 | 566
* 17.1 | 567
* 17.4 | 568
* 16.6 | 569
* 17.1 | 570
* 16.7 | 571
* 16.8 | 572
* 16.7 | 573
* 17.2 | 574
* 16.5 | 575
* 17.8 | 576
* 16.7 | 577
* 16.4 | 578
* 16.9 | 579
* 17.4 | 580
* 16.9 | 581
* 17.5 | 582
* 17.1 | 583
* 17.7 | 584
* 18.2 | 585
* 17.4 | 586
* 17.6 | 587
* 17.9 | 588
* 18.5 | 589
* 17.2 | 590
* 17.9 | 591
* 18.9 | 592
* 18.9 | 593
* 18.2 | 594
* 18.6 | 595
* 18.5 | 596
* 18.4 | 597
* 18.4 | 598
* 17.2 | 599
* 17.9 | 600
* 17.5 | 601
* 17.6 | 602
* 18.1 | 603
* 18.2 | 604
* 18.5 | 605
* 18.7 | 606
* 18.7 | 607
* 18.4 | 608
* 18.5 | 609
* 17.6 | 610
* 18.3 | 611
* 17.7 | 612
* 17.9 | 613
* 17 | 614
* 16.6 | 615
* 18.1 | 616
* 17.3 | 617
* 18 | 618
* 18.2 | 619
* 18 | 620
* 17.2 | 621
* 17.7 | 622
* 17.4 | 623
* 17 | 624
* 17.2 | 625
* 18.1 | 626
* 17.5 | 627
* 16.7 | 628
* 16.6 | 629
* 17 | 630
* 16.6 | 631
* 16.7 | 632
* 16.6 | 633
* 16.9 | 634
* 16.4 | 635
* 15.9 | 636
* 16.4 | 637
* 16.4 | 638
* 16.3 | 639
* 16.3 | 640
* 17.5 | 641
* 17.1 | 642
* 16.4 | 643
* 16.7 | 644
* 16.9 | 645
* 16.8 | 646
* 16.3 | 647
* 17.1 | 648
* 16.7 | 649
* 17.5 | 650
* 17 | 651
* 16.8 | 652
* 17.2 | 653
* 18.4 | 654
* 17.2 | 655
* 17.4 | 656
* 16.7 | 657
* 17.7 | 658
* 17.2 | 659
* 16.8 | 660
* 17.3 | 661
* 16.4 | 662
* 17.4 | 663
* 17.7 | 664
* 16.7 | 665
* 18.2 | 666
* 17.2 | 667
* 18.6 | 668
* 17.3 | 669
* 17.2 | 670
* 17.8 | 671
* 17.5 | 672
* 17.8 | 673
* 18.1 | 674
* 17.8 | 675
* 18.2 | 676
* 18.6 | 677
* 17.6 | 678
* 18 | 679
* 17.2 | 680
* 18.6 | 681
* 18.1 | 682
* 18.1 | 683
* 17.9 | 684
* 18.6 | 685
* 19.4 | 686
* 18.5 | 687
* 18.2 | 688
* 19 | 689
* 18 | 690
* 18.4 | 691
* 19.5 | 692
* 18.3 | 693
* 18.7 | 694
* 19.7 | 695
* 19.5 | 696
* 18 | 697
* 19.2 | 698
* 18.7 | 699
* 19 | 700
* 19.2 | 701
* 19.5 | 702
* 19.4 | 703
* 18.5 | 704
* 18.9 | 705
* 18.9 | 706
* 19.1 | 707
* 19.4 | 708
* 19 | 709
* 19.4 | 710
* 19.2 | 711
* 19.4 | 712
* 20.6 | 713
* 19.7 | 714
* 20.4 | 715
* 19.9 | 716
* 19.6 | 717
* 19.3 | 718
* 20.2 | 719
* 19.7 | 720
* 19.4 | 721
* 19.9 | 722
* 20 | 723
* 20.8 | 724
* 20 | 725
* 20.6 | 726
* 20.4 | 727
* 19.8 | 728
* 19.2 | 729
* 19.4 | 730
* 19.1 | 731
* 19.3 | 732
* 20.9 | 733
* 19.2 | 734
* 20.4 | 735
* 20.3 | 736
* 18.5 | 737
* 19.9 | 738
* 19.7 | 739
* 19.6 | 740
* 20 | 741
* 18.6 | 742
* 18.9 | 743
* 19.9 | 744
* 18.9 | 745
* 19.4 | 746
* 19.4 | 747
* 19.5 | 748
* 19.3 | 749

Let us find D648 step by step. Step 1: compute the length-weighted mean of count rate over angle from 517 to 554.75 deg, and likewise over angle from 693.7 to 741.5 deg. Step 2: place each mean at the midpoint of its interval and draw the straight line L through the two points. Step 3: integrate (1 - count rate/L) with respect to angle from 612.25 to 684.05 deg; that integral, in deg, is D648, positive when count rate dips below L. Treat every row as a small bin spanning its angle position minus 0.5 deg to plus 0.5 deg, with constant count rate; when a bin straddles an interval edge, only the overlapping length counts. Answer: 4.25 deg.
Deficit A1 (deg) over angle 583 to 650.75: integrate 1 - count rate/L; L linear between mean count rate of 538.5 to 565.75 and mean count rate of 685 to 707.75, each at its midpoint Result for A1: 2.3 deg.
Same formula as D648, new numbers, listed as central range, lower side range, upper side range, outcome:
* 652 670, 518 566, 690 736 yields 1.27 deg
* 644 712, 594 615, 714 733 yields 3.95 deg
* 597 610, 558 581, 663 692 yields -0.49 deg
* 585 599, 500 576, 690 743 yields -1.13 deg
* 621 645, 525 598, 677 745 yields 1.85 deg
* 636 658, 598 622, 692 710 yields 1.73 deg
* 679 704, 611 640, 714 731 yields 0.43 deg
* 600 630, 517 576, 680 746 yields 0.15 deg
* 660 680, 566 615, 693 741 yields 1.30 deg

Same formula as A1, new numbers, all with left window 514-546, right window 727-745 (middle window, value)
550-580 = -1.95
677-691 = 0.24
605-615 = -0.50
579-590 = -0.58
